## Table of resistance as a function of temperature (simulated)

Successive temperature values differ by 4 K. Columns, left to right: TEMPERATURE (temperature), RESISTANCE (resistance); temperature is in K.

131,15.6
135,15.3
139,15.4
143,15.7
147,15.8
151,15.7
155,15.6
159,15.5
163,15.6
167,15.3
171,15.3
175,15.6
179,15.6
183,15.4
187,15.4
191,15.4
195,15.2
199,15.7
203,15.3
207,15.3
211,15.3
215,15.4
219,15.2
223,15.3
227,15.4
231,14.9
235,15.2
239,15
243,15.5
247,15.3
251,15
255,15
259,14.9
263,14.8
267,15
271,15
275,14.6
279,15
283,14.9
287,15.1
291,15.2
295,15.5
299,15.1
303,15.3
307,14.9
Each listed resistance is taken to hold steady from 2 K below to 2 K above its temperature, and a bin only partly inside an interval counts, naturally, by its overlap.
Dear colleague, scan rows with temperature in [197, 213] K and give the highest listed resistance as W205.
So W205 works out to 15.7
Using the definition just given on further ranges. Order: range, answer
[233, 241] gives 15.2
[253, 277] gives 15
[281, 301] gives 15.5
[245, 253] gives 15.3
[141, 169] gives 15.8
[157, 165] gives 15.6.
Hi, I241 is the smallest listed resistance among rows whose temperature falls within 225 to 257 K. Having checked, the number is 14.9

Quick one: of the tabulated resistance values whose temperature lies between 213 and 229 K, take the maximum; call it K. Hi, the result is 15.4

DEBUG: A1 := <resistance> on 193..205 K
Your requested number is 15.4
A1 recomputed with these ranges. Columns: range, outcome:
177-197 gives 15.4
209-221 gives 15.3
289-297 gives 15.3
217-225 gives 15.2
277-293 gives 15.1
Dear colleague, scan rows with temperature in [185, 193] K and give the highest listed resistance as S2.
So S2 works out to 15.4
